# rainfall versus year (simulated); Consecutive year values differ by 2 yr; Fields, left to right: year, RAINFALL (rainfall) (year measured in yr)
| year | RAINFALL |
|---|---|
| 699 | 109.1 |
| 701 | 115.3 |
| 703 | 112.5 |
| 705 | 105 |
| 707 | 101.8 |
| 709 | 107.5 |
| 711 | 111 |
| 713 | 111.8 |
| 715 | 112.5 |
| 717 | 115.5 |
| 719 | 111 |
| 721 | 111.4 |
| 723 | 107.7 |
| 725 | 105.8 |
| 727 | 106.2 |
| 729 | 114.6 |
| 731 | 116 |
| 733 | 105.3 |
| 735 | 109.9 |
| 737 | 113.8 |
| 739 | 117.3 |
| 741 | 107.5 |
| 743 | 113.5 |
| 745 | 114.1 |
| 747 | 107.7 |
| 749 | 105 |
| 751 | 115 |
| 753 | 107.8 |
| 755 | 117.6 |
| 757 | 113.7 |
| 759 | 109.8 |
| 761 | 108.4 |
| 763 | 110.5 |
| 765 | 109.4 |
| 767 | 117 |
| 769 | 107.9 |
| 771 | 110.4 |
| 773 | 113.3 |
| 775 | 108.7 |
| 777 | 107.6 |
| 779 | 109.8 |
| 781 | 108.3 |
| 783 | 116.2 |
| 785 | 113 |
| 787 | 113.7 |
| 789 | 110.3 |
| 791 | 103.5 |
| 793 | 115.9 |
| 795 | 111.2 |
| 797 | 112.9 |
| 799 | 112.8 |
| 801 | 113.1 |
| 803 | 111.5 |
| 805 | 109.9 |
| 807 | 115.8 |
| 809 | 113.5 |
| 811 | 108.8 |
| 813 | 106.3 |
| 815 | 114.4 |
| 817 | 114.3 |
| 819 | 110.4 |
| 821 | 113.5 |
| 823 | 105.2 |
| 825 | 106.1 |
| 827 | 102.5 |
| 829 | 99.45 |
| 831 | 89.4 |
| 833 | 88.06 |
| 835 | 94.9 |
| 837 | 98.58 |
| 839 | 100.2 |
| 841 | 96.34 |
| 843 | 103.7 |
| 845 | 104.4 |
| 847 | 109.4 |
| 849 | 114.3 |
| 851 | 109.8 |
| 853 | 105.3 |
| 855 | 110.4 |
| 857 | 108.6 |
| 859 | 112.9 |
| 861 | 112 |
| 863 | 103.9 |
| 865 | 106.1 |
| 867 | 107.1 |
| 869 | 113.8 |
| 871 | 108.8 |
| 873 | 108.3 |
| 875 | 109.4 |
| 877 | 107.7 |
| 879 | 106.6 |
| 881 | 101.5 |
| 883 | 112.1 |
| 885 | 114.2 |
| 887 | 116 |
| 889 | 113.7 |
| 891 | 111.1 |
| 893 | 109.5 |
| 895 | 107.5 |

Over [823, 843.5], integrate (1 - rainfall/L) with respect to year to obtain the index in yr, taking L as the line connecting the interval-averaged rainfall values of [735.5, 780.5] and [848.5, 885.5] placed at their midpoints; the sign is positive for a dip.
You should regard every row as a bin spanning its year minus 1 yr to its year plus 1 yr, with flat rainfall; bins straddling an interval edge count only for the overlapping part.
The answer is 2.1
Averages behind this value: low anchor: 111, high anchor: 109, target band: 98.1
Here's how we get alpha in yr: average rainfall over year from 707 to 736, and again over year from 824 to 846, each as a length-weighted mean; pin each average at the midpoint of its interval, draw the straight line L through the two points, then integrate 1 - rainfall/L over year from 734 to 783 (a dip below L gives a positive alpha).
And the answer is -2.2 yr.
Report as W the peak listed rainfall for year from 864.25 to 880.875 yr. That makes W 113.8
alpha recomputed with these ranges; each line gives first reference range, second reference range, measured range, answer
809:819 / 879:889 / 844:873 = 0.49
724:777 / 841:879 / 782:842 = 1.14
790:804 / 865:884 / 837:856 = 0.67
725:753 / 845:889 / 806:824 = -0.22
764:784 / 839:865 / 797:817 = -0.48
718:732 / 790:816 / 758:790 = 0.06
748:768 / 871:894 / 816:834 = 1.21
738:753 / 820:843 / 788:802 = -0.92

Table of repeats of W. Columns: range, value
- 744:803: 117.6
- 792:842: 115.9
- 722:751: 117.3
